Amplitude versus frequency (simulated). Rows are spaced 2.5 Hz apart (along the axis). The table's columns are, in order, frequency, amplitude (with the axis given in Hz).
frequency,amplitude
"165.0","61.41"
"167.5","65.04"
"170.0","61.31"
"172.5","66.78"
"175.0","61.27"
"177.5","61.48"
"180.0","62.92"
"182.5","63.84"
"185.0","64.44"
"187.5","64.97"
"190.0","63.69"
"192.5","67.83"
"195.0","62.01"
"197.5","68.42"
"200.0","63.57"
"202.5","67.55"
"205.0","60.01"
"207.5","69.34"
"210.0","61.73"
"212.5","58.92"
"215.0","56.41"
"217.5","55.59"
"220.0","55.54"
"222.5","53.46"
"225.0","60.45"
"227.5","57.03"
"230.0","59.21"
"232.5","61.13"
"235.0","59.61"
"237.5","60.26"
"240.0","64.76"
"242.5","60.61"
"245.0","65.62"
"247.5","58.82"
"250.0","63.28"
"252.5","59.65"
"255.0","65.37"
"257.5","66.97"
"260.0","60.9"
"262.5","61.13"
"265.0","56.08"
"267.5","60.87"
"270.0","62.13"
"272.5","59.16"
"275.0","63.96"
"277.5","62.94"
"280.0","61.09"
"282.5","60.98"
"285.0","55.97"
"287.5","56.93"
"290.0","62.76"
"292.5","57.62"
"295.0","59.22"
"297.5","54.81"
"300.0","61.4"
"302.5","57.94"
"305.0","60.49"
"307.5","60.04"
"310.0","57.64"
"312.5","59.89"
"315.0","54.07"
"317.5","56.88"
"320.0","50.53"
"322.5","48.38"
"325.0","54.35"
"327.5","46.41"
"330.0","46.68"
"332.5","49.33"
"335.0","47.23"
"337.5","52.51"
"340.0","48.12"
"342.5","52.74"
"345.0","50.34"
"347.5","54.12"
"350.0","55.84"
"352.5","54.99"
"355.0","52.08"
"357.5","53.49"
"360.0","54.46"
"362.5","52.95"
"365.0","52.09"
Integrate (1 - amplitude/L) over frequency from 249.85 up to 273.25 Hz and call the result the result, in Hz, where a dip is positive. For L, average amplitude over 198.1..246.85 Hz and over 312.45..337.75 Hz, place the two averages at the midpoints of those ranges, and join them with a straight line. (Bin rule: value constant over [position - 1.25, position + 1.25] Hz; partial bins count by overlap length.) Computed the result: -1.9 Hz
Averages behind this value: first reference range 60.7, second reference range 51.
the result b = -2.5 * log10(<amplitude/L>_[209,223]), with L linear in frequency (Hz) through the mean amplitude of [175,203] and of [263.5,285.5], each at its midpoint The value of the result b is 0.11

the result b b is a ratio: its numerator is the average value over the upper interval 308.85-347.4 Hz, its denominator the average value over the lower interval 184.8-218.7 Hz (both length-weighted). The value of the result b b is 0.8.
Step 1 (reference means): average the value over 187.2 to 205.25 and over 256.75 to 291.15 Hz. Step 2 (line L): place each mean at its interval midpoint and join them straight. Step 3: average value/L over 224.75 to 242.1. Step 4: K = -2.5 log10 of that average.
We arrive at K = 0.046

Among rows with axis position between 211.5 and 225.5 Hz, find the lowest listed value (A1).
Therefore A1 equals 53.46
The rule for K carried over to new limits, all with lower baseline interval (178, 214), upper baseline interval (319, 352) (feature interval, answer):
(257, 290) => -0.07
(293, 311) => -0.09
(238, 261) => -0.07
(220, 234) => 0.06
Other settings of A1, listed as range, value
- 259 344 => 46.41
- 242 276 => 56.08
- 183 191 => 63.69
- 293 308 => 54.81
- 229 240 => 59.21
